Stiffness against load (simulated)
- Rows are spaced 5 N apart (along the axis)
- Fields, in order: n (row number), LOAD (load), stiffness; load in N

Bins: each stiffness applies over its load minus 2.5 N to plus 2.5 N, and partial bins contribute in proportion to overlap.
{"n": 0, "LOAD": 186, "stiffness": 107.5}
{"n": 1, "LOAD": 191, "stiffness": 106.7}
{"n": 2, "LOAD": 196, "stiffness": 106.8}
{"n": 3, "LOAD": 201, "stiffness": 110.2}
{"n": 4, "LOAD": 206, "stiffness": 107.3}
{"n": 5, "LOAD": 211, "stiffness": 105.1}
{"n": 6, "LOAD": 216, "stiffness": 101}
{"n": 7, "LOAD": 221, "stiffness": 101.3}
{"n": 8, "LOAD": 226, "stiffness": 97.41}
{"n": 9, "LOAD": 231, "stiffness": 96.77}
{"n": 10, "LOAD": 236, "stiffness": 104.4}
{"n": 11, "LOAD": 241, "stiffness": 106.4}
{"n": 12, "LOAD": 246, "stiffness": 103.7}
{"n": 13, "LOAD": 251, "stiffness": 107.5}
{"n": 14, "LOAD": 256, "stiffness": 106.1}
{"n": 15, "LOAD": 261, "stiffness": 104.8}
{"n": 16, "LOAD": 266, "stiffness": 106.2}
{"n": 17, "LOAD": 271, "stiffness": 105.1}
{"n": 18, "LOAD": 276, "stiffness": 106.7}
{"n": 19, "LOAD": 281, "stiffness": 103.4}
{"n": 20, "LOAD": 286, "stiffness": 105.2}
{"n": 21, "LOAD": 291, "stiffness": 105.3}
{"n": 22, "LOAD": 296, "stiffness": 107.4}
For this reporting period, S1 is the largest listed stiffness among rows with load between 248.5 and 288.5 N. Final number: 107.5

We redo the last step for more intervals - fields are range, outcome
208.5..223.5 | 105.1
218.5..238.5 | 104.4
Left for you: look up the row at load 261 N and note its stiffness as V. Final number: 104.8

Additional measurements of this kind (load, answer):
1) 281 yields 103.4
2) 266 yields 106.2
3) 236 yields 104.4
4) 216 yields 101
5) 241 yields 106.4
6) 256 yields 106.1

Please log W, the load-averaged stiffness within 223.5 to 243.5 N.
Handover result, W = 101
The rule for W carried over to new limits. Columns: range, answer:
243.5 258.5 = 106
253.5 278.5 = 106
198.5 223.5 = 105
